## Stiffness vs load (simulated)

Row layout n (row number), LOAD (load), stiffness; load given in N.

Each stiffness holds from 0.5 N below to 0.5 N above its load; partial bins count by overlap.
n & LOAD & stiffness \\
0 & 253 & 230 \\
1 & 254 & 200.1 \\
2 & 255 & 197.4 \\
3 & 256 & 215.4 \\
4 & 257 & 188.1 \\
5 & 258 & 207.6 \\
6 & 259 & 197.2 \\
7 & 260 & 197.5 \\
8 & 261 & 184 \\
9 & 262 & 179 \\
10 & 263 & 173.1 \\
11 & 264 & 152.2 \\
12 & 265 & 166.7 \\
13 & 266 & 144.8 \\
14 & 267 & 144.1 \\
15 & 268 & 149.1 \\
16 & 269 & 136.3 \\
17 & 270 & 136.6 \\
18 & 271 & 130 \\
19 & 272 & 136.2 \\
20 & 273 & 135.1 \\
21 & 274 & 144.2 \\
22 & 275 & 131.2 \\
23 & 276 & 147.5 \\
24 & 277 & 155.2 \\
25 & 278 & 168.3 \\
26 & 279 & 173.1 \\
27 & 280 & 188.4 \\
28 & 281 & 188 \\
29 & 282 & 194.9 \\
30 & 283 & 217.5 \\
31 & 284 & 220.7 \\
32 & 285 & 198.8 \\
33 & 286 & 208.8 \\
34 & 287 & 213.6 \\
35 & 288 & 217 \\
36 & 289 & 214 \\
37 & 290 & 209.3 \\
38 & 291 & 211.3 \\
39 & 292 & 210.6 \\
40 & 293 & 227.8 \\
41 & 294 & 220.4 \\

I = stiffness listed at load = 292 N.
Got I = 210.6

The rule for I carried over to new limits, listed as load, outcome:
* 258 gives 207.6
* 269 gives 136.3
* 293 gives 227.8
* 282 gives 194.9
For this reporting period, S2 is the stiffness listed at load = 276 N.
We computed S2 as 147.5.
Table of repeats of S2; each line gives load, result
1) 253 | 230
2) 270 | 136.6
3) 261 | 184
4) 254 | 200.1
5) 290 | 209.3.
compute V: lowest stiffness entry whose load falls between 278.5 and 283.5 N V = 173.1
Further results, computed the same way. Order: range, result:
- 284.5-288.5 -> 198.8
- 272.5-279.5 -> 131.2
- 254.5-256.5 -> 197.4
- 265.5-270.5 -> 136.3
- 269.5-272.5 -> 130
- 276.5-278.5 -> 155.2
